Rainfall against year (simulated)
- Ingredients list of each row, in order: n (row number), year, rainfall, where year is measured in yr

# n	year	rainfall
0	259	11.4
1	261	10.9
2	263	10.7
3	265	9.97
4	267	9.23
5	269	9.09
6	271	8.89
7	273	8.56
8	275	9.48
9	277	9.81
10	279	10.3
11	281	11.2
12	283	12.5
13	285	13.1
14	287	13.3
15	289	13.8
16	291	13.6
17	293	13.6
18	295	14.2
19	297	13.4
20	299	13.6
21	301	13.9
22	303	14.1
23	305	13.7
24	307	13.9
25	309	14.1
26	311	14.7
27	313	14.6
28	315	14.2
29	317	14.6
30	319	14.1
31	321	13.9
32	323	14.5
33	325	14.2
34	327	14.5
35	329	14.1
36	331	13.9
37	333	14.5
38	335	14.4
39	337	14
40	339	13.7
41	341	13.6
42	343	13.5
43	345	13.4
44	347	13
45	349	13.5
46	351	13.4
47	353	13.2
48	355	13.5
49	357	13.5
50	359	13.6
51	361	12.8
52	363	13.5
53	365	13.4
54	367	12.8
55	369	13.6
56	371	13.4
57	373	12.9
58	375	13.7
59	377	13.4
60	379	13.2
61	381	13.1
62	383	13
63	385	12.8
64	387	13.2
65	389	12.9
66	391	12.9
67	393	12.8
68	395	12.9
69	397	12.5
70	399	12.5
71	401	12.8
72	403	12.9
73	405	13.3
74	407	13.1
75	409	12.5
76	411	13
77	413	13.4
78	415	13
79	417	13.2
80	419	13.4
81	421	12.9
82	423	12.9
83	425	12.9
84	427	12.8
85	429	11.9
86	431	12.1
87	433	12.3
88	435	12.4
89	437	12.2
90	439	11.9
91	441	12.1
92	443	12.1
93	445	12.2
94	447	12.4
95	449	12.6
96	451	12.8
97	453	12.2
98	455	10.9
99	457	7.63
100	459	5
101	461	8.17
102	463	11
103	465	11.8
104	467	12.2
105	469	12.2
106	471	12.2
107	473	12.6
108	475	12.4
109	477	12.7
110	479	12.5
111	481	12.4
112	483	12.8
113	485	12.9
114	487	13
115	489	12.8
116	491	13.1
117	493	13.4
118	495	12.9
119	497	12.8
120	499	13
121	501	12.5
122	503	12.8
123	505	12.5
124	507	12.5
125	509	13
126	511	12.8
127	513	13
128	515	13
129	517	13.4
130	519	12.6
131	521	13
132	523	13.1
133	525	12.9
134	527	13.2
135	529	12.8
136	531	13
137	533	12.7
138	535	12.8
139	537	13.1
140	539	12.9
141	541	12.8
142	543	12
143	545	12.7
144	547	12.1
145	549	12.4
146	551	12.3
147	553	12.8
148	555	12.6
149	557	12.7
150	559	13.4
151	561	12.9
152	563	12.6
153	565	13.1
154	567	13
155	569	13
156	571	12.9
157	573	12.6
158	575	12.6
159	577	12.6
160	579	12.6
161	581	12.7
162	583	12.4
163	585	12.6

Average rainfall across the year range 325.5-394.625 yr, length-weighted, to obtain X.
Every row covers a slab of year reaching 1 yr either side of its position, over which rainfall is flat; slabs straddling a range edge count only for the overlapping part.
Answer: 13.4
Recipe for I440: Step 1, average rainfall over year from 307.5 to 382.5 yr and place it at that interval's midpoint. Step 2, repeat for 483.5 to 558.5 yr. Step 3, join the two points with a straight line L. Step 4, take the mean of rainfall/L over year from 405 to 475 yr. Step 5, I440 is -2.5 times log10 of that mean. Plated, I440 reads 0.110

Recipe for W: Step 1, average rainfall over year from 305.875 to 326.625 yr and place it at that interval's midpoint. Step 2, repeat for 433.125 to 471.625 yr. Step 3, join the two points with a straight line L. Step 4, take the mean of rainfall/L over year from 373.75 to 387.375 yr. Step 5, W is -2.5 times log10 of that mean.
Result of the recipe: -0.03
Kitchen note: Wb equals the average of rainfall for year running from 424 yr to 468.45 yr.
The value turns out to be 11.4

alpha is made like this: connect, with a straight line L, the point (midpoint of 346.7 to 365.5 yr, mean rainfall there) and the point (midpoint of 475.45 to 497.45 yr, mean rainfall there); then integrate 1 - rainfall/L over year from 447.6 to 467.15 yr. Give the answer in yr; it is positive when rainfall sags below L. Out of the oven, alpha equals 3.9 yr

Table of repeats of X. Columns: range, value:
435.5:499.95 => 11.9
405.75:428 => 13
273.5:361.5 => 13.4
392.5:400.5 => 12.7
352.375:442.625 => 12.9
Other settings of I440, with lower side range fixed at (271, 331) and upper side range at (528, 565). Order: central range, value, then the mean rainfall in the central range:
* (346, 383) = -0.021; 13.3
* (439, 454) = 0.050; 12.3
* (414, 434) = 0.017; 12.7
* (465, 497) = 0.015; 12.6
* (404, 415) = -0.008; 13.1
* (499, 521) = -0.004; 12.8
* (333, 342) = -0.071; 14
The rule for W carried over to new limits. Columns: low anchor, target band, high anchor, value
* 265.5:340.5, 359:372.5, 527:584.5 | -0.03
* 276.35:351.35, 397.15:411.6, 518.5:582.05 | 0.04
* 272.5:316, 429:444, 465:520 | 0.06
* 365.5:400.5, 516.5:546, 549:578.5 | 0.00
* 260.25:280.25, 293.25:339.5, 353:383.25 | -0.23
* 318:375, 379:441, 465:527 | 0.04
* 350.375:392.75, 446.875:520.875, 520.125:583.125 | 0.07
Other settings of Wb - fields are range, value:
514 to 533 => 13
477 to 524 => 12.9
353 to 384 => 13.3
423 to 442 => 12.3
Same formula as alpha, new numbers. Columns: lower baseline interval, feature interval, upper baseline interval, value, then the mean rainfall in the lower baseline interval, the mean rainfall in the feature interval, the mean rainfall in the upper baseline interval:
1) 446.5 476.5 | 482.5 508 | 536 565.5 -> -2.5 yr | 11.1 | 12.8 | 12.7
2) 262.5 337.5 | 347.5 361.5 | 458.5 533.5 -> -0.7 yr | 12.9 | 13.4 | 12.4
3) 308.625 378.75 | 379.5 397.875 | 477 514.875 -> 0.8 yr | 13.8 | 12.9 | 12.8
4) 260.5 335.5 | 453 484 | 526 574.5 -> 4.0 yr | 12.8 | 11.1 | 12.8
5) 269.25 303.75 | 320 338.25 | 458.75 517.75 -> -3.1 yr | 12.1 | 14.2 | 12.3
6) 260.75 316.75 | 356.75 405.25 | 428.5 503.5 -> -3.9 yr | 12.3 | 13.1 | 12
